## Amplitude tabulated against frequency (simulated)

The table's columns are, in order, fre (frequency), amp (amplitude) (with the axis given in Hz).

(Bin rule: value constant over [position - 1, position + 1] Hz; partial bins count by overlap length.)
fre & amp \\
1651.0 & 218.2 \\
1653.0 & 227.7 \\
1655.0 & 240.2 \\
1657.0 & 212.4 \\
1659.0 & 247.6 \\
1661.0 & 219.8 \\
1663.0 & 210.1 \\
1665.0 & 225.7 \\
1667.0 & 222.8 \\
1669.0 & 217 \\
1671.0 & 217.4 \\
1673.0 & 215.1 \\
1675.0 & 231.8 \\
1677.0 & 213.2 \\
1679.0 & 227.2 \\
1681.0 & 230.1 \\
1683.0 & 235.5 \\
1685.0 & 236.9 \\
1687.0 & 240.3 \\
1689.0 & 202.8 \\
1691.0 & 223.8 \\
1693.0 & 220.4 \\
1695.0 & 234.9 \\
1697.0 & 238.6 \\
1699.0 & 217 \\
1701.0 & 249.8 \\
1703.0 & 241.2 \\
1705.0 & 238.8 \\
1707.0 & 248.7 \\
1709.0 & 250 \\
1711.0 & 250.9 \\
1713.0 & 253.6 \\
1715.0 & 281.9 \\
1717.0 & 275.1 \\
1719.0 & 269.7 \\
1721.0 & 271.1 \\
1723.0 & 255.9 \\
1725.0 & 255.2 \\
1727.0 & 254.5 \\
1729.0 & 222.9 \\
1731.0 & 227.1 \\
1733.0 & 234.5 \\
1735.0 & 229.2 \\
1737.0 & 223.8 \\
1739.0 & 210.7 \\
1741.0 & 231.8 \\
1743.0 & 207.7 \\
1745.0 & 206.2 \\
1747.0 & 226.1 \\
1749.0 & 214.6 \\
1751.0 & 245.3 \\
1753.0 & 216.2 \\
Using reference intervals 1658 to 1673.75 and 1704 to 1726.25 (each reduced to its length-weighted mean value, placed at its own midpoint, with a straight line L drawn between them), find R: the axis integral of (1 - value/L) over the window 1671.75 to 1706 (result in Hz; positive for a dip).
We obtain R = 1.4 Hz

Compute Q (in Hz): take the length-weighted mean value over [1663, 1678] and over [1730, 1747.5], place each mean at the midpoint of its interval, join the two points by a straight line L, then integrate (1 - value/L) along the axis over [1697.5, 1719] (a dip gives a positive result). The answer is -3.0 Hz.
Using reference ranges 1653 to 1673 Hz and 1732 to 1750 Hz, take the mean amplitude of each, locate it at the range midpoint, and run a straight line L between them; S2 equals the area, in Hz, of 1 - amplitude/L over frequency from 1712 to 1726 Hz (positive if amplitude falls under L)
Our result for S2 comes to -2.8 Hz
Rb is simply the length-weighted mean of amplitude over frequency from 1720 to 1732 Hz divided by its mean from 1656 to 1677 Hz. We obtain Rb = 1.12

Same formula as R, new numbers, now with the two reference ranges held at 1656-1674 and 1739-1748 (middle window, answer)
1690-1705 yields -0.91 Hz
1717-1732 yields -2.37 Hz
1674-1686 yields -0.49 Hz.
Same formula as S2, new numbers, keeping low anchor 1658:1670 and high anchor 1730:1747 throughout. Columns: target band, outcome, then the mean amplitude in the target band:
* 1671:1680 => 0.09 Hz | 221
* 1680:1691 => -0.27 Hz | 229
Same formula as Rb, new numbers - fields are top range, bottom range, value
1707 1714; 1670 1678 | 1.14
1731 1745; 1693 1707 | 0.94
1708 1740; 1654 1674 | 1.11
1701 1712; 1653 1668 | 1.09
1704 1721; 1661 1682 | 1.17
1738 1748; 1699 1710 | 0.89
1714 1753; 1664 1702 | 1.05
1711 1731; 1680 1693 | 1.13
